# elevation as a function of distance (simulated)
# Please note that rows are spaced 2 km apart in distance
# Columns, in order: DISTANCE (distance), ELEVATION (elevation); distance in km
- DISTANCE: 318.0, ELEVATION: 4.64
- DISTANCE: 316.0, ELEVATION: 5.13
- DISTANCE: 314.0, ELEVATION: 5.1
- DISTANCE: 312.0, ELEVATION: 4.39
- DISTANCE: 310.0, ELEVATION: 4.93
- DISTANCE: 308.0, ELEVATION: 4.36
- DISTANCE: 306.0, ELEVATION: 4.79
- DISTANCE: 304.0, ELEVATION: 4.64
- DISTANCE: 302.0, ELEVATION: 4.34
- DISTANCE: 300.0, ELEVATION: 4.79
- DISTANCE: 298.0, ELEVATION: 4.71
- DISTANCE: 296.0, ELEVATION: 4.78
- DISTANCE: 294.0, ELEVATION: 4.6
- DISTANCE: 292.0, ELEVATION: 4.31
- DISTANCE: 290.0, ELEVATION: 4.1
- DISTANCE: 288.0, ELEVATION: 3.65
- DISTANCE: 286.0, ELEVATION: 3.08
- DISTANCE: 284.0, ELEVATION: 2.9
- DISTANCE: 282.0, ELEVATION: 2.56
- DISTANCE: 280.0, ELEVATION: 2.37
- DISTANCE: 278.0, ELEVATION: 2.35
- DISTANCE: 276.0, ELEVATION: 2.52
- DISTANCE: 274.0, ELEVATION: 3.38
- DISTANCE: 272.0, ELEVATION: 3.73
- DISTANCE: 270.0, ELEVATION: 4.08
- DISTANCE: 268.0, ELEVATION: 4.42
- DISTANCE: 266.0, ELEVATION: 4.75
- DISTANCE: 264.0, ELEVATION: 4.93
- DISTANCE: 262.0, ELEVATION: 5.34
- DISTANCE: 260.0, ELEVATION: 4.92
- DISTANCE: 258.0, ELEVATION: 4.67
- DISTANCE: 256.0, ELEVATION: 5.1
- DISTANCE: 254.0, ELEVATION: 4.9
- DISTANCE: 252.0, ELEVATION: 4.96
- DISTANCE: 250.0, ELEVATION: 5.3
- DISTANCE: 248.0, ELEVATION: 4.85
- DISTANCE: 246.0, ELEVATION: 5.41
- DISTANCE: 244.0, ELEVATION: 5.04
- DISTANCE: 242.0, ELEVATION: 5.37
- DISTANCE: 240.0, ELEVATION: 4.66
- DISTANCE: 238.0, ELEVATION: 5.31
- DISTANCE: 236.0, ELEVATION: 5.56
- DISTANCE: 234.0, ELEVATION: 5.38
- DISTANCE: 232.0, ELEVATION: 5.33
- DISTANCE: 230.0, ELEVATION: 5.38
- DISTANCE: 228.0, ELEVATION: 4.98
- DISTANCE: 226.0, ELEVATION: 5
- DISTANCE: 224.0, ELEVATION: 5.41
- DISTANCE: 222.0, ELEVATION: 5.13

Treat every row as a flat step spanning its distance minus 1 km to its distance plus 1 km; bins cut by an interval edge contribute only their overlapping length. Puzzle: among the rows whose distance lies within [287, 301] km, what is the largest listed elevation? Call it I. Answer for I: 4.79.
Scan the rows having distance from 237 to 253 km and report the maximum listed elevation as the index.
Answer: 5.41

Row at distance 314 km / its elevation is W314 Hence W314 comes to 5.1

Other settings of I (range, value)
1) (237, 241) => 5.31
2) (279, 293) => 4.31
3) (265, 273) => 4.75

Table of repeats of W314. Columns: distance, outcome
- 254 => 4.9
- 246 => 5.41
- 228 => 4.98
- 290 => 4.1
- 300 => 4.79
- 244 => 5.04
